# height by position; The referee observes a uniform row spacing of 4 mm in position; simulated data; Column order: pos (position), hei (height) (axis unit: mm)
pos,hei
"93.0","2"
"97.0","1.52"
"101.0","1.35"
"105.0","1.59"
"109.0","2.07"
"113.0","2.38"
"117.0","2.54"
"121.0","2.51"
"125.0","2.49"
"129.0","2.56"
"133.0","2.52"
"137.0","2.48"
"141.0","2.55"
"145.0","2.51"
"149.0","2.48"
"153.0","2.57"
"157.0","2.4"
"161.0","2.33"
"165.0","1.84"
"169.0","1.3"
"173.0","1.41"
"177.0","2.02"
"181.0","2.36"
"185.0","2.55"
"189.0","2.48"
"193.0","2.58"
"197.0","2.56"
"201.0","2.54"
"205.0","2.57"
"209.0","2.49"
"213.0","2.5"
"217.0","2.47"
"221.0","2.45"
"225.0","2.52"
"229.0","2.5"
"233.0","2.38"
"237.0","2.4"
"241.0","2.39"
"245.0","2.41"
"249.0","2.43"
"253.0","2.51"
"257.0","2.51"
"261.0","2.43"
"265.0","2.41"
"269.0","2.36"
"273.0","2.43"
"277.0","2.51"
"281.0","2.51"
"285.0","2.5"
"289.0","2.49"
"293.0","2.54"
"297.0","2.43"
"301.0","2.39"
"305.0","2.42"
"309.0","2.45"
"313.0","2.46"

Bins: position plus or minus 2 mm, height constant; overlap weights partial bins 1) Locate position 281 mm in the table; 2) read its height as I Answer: 2.51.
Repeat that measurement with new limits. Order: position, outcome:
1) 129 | 2.56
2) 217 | 2.47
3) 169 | 1.3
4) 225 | 2.52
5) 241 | 2.39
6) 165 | 1.84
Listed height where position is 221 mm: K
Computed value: 2.45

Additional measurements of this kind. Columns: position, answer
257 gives 2.51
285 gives 2.5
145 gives 2.51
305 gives 2.42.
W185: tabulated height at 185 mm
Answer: 2.55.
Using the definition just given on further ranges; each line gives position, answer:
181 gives 2.36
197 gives 2.56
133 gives 2.52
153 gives 2.57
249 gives 2.43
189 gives 2.48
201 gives 2.54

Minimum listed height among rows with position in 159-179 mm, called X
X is 1.3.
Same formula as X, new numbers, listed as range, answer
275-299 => 2.43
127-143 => 2.48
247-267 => 2.41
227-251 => 2.38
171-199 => 1.41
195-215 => 2.49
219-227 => 2.45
